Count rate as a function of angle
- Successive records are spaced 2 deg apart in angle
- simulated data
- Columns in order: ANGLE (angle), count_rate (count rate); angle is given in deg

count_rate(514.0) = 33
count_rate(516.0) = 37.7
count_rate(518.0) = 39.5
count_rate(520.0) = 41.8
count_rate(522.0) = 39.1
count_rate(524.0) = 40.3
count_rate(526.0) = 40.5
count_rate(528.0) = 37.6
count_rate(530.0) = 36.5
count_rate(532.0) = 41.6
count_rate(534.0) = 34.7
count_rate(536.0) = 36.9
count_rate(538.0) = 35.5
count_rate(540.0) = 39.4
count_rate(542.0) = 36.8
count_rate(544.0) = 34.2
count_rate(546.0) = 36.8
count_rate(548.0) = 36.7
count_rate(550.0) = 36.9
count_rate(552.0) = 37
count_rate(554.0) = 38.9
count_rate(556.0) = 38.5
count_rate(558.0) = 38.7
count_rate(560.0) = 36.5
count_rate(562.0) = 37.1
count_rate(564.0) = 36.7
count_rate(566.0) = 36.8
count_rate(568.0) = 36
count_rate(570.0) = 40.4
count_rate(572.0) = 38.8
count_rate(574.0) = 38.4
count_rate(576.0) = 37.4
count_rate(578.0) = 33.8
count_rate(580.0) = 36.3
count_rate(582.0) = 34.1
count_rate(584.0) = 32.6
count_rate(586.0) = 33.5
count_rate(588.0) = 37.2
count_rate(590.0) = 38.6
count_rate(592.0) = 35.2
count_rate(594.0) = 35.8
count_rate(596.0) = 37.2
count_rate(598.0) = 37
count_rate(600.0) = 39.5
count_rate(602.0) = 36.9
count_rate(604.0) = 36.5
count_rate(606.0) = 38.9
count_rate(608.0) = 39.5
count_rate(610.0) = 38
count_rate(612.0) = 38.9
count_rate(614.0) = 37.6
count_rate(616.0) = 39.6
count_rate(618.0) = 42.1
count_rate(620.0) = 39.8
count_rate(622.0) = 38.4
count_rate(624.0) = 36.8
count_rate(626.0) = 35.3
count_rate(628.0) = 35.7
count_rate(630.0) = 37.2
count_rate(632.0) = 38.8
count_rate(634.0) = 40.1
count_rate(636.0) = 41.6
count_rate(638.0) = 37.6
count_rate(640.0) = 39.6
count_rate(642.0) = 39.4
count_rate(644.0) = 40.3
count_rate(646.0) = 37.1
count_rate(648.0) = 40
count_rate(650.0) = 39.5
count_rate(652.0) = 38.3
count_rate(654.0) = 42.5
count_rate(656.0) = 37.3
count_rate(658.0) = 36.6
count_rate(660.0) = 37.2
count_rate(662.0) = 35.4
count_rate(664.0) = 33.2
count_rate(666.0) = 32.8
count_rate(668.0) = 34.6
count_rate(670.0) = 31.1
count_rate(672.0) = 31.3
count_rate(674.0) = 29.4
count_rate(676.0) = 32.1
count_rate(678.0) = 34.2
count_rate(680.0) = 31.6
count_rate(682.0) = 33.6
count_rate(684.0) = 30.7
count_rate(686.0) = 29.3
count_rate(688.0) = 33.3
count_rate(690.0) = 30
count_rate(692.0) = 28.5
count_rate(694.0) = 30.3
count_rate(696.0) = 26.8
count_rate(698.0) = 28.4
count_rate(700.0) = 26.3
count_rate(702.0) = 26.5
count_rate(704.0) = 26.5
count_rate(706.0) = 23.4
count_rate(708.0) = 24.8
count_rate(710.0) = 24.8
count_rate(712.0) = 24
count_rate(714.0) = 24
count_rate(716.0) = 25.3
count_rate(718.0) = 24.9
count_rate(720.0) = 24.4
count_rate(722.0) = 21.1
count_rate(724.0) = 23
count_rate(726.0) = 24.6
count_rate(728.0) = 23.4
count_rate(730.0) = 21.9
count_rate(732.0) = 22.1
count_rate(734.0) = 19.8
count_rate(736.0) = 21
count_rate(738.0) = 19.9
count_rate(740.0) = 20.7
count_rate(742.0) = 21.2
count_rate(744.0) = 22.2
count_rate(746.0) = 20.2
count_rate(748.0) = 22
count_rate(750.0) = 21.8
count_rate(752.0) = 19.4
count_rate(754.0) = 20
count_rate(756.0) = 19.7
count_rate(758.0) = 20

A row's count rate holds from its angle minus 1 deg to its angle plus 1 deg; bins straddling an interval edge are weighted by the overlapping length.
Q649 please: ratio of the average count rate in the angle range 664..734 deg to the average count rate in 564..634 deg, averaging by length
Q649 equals 0.74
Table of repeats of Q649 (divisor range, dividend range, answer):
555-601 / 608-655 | 1.06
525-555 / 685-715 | 0.73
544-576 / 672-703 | 0.80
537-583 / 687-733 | 0.69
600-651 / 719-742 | 0.57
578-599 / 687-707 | 0.79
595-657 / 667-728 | 0.72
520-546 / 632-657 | 1.04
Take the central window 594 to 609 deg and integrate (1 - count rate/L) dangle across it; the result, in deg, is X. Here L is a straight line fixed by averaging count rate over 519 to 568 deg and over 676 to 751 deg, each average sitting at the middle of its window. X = -1.9 deg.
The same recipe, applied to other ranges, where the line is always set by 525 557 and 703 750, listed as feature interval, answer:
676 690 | -3.1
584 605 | -2.1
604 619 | -3.4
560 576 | -1.1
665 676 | -1.9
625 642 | -4.6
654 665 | -3.3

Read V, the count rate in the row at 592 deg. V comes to 35.2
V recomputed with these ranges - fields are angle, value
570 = 40.4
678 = 34.2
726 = 24.6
